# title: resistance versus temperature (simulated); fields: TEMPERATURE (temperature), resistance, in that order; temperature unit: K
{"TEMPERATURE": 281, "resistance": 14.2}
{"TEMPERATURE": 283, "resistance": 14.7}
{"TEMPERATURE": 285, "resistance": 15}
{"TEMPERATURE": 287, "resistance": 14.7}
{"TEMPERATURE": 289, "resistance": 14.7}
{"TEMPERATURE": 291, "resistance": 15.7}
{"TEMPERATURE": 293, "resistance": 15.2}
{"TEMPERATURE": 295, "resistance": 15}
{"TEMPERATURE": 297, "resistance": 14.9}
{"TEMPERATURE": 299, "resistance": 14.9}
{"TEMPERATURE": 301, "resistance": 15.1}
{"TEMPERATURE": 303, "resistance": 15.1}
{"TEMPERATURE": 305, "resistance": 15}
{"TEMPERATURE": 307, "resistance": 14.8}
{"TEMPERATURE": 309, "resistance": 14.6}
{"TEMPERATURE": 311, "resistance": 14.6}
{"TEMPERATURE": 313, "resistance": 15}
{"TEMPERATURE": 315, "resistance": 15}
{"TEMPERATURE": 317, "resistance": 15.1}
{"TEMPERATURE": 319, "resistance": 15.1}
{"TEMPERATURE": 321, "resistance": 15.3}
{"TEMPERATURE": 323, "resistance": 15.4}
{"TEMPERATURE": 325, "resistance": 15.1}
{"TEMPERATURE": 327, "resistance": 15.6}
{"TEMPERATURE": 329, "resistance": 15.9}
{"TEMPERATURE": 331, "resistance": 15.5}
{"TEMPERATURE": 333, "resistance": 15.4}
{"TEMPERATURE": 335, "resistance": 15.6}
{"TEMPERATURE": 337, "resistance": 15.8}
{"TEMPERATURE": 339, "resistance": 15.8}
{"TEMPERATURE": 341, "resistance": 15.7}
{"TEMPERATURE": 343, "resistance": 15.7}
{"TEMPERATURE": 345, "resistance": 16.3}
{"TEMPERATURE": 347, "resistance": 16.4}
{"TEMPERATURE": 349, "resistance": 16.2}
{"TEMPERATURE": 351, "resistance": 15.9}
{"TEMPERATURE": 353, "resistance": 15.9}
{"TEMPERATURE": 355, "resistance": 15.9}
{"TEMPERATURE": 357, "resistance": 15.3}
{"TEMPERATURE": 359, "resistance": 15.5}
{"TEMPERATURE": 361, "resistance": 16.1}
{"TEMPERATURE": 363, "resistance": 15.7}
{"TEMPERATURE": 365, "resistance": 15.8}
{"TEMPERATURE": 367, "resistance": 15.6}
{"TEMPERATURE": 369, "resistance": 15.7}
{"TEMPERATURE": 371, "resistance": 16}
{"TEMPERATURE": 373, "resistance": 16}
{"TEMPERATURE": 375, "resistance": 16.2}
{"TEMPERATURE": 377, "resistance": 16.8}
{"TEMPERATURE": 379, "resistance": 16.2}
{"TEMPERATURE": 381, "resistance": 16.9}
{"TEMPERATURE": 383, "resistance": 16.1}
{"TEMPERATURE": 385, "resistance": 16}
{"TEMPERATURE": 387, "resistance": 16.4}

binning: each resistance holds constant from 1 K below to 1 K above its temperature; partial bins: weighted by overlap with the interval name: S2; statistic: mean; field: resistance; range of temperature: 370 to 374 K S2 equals 16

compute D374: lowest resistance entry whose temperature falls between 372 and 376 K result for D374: 16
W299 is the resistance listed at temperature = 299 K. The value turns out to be 14.9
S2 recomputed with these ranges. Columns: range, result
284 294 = 15.1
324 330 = 15.5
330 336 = 15.5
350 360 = 15.7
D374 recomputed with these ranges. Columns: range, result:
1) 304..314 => 14.6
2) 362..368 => 15.6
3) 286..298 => 14.7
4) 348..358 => 15.3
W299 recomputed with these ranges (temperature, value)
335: 15.6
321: 15.3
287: 14.7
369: 15.7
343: 15.7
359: 15.5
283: 14.7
